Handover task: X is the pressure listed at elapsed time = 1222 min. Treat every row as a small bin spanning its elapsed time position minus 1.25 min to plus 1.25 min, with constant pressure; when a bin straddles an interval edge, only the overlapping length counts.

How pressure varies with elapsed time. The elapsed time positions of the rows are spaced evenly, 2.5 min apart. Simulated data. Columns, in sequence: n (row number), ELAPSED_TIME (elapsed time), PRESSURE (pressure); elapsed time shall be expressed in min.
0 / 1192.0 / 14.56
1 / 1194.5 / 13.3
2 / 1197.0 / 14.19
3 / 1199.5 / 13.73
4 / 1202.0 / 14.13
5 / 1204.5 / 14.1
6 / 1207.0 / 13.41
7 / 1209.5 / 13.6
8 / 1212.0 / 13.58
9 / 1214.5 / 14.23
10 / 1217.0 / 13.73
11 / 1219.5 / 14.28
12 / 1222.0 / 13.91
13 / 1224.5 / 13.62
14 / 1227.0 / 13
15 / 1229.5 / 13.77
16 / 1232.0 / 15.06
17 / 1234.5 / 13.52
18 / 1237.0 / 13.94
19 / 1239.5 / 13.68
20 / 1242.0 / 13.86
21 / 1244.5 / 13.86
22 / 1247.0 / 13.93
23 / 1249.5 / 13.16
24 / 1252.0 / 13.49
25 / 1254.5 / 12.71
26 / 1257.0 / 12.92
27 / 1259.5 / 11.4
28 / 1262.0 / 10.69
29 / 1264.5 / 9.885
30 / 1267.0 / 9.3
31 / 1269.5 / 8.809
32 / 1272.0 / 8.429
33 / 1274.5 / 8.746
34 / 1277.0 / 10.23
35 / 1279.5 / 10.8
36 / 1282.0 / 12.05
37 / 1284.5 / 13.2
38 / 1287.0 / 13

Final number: 13.91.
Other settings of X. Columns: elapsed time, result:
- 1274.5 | 8.746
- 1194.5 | 13.3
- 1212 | 13.58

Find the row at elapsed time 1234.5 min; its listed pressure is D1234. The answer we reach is 13.52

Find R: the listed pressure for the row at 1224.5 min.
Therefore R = 13.62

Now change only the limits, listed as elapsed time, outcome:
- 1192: 14.56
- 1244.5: 13.86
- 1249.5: 13.16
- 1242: 13.86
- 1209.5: 13.6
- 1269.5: 8.809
